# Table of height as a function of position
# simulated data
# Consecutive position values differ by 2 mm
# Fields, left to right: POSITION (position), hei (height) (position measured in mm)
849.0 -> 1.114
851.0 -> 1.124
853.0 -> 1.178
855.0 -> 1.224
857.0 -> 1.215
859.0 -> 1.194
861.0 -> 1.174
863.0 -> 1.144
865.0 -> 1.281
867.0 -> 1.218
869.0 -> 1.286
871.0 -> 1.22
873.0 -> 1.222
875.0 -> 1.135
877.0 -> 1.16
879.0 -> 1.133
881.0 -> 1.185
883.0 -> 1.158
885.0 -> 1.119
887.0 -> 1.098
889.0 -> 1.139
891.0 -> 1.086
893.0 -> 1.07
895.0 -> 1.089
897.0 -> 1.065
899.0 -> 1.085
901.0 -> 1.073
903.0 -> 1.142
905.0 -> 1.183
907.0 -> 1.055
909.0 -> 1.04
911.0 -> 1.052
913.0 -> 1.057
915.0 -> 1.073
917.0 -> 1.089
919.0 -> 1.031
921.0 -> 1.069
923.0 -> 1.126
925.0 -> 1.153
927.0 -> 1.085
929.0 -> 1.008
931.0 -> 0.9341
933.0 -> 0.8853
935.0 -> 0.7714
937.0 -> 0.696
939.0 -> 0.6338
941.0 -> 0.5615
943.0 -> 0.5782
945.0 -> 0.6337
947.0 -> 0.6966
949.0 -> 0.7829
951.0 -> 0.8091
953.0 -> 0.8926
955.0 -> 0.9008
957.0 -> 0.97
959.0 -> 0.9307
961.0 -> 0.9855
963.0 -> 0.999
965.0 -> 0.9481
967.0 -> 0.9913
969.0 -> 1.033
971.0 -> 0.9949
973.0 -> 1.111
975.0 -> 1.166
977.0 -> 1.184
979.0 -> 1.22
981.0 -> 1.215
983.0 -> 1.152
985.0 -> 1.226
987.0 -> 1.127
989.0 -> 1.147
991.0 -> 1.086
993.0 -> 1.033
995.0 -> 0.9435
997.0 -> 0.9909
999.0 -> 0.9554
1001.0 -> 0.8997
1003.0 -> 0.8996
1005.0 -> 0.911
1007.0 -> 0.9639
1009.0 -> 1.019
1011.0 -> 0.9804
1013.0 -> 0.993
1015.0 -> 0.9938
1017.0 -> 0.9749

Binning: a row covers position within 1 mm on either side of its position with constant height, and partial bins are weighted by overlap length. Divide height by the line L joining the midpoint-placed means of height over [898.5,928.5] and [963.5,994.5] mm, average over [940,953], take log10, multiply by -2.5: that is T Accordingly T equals 0.50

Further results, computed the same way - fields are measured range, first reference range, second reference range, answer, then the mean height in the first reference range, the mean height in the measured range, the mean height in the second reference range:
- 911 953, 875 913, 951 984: 0.20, 1.11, 0.888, 1.04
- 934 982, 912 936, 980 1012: 0.14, 1.02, 0.904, 1.03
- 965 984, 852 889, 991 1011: -0.10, 1.18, 1.11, 0.965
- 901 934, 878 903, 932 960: -0.13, 1.11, 1.06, 0.767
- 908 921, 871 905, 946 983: 0.02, 1.13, 1.06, 0.995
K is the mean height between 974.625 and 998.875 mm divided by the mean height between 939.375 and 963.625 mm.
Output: 1.39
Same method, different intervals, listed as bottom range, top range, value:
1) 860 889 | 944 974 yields 0.77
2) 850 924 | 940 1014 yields 0.86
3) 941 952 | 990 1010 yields 1.41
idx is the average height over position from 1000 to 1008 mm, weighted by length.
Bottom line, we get 0.919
